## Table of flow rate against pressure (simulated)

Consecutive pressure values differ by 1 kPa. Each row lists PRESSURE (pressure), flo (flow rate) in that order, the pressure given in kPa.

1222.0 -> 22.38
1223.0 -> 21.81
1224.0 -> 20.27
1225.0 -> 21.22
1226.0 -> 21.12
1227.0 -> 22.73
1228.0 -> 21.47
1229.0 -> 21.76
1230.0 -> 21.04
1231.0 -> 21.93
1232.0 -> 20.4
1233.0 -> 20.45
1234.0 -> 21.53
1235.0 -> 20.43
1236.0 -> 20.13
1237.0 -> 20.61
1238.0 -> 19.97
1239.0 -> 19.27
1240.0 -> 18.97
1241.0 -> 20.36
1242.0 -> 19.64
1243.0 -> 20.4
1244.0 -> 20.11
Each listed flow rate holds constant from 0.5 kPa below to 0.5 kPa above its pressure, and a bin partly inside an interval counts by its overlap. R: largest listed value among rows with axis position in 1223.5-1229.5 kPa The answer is 22.73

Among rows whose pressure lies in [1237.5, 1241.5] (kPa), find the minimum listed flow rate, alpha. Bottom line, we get 18.97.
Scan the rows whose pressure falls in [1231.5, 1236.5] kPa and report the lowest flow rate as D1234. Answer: 20.13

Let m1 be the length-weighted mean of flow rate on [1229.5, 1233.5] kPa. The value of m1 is 21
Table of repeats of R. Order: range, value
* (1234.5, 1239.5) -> 20.61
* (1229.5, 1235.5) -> 21.93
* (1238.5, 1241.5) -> 20.36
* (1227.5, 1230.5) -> 21.76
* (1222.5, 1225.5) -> 21.81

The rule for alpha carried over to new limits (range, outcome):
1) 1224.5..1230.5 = 21.04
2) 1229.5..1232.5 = 20.4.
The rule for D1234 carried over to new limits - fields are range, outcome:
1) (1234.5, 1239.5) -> 19.27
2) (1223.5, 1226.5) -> 20.27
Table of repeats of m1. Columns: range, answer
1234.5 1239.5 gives 20.1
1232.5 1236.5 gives 20.6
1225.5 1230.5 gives 21.6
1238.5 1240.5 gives 19.1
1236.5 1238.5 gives 20.3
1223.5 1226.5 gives 20.9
